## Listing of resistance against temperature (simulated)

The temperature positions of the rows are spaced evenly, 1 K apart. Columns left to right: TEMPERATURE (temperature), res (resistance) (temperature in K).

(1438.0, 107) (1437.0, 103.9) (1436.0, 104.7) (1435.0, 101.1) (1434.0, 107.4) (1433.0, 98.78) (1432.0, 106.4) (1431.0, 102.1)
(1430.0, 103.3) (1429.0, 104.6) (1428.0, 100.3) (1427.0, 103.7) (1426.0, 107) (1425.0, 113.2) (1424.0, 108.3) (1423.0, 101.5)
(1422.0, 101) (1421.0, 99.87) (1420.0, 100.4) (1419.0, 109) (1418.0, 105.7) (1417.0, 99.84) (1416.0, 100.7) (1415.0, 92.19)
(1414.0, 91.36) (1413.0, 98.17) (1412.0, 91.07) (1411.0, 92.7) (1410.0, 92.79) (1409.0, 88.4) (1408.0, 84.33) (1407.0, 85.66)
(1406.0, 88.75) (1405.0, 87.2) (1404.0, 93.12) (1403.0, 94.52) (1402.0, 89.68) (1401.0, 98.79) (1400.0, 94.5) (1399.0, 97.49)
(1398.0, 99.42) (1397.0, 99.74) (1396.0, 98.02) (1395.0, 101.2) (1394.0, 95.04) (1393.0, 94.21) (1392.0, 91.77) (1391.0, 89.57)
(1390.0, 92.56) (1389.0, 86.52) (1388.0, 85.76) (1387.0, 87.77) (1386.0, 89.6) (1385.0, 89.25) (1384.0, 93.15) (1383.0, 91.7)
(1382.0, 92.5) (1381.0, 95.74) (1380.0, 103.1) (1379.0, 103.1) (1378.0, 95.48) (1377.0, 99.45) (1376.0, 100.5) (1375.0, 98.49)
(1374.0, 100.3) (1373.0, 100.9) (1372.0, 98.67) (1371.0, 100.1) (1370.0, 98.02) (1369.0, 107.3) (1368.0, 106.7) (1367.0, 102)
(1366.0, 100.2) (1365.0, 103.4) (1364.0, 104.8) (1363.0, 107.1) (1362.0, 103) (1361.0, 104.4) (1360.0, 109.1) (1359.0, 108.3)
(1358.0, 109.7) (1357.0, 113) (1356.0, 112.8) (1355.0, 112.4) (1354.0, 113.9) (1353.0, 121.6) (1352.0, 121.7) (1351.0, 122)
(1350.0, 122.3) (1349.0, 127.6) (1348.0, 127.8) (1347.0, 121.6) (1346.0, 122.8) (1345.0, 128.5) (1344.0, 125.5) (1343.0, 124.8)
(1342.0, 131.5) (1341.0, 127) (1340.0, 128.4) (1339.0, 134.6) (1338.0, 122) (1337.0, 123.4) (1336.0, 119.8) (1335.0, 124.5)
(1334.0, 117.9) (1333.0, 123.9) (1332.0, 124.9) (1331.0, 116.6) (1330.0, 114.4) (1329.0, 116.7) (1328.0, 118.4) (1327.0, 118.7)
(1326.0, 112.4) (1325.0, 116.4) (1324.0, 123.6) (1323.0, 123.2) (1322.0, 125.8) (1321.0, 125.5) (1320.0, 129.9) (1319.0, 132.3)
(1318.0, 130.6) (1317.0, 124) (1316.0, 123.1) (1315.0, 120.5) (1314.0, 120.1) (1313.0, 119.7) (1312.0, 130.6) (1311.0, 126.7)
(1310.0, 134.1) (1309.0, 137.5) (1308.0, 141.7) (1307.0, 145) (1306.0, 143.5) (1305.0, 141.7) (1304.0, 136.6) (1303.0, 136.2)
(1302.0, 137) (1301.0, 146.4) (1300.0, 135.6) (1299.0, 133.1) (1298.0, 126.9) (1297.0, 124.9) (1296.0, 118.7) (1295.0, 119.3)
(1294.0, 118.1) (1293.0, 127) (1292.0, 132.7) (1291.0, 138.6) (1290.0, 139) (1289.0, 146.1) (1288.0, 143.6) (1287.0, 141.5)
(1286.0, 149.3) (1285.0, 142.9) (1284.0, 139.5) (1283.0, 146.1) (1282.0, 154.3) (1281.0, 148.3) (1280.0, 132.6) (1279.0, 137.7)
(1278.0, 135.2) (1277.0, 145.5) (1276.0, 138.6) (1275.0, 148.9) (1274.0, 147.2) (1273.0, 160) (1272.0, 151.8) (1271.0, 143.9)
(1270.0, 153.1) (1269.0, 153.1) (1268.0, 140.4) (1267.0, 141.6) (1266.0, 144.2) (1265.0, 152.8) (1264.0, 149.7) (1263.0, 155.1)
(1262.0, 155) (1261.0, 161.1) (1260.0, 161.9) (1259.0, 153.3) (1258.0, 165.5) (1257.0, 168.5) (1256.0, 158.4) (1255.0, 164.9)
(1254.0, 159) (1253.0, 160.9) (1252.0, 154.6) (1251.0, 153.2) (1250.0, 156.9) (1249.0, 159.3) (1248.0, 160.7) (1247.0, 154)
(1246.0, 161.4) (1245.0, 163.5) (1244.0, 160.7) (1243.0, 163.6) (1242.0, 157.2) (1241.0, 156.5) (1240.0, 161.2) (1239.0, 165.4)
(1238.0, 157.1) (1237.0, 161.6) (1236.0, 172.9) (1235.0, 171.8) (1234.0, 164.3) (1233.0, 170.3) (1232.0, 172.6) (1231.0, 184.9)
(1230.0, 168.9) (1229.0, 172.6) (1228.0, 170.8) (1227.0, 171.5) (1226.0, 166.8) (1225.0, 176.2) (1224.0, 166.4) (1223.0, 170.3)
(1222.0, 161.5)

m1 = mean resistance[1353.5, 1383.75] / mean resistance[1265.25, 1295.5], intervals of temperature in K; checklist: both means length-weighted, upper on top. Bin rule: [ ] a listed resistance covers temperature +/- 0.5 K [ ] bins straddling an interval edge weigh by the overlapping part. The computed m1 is 0.73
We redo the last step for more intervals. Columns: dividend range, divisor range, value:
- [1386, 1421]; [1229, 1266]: 0.58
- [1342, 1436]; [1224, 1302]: 0.67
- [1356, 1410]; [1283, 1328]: 0.74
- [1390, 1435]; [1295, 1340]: 0.77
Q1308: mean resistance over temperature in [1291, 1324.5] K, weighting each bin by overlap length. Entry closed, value 130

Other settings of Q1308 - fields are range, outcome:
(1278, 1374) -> 124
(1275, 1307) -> 138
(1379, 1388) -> 93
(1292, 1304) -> 130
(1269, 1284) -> 146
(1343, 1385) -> 108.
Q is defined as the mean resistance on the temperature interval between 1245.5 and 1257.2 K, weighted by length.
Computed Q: 159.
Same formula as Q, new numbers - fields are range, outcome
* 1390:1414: 93.3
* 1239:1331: 142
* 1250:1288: 151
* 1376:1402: 94.6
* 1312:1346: 123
